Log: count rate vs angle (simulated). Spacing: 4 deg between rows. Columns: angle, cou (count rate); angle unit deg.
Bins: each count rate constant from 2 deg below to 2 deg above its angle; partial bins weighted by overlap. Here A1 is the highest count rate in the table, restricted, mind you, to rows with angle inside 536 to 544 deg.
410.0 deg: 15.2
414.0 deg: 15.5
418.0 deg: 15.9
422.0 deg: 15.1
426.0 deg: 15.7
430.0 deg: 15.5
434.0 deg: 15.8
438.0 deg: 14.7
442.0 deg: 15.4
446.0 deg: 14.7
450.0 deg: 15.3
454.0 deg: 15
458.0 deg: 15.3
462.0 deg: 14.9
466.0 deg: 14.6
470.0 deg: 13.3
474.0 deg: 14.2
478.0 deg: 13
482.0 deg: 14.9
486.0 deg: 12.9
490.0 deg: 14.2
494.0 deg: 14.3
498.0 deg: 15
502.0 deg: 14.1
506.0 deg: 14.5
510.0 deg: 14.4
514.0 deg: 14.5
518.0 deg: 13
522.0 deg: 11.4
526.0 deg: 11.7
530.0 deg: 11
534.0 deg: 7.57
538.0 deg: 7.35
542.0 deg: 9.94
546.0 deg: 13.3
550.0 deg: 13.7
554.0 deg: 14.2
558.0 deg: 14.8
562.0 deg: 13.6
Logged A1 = 9.94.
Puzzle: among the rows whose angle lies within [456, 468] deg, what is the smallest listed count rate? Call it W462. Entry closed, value 14.6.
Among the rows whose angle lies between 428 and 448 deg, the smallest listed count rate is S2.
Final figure 14.7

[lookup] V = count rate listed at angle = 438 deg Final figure 14.7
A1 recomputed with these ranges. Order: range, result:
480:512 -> 15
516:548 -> 13.3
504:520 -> 14.5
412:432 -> 15.9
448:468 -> 15.3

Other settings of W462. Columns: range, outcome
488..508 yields 14.1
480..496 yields 12.9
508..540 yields 7.35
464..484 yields 13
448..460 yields 15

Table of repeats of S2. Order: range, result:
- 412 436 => 15.1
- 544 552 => 13.3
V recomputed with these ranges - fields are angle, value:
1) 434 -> 15.8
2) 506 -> 14.5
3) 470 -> 13.3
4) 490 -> 14.2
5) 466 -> 14.6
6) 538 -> 7.35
